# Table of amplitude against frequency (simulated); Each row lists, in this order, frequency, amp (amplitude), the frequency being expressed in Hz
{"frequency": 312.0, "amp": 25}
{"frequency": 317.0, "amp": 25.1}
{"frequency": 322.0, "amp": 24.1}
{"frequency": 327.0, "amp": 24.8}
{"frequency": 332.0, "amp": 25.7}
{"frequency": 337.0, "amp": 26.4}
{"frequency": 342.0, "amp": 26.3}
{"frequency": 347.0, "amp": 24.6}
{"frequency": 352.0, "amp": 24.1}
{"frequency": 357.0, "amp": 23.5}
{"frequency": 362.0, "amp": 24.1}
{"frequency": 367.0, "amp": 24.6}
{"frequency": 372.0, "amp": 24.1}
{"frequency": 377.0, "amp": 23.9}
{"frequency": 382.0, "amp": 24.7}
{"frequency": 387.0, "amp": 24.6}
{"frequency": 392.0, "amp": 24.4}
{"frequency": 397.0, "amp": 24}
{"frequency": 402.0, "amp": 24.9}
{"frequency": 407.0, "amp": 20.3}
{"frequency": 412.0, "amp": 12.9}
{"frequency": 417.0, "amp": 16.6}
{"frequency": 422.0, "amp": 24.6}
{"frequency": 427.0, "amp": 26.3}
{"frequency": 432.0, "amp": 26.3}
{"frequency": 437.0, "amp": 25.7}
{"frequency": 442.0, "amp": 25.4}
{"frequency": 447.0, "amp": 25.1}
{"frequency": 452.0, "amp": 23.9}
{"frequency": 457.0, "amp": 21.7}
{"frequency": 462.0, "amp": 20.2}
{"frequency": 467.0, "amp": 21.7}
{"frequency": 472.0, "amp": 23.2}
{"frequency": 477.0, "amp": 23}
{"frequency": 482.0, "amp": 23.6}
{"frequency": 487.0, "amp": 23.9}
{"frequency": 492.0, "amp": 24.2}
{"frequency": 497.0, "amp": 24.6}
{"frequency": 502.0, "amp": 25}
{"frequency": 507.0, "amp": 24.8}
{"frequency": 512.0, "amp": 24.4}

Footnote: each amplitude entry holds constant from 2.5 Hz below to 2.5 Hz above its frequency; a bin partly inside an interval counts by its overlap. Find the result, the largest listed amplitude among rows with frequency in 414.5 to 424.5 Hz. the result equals 24.6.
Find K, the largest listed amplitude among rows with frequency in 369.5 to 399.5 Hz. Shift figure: 24.7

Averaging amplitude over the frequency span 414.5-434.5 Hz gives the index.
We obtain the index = 23.4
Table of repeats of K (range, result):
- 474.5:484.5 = 23.6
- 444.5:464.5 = 25.1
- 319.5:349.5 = 26.4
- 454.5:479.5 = 23.2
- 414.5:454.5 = 26.3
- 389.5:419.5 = 24.9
